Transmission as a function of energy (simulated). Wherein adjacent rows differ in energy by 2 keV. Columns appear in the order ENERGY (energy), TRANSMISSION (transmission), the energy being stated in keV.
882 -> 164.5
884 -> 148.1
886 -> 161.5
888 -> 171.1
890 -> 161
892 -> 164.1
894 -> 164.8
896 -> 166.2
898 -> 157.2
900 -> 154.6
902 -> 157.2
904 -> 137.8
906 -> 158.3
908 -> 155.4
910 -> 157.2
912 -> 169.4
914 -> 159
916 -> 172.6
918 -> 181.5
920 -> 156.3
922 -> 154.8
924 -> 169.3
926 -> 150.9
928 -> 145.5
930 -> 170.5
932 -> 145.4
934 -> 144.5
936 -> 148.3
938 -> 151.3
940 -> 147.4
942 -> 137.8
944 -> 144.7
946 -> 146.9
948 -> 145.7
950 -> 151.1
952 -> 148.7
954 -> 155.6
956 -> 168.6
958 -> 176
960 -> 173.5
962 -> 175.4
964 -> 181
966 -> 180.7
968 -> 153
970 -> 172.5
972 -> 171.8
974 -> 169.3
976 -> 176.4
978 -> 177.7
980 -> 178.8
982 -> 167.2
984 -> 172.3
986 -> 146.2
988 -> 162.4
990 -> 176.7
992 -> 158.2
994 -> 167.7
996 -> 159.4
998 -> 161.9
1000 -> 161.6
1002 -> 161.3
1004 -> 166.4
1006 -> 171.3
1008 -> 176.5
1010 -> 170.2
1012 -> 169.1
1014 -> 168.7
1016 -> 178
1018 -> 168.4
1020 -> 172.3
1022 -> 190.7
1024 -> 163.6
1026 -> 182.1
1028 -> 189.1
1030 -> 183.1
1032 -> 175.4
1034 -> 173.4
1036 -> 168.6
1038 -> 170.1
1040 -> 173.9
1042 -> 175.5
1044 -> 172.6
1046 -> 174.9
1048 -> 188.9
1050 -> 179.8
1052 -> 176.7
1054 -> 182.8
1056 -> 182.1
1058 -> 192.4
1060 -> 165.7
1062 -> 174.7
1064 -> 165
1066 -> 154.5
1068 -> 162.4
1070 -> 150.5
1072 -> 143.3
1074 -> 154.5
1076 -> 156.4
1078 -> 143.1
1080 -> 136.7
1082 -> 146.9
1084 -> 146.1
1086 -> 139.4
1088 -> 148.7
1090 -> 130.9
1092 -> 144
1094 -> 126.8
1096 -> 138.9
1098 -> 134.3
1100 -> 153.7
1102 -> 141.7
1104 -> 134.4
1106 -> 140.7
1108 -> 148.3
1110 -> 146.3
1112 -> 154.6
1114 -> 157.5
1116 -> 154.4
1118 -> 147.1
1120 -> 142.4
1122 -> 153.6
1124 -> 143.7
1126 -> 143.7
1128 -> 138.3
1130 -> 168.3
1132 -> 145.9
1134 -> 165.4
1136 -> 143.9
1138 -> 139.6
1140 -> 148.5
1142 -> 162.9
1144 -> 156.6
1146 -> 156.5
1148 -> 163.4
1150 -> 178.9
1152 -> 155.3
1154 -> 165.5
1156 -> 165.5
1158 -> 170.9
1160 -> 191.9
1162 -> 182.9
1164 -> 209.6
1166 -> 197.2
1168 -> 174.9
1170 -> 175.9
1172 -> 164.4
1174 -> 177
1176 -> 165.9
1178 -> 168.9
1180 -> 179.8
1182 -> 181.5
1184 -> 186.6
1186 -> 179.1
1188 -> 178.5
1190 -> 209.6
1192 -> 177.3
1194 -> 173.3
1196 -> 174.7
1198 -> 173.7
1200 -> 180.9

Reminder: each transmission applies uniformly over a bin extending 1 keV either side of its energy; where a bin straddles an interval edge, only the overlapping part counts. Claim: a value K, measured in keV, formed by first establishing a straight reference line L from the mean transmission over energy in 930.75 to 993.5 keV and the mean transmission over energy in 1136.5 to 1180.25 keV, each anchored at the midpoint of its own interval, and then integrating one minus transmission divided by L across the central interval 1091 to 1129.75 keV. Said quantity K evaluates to 5.3 keV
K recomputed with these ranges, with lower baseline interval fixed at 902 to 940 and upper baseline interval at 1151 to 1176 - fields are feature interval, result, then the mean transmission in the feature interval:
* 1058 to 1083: 2.0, 156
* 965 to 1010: -1.5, 168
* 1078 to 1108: 5.4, 141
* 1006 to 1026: -1.0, 173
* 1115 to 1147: 4.4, 151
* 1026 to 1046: -1.1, 176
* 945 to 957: 0.5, 153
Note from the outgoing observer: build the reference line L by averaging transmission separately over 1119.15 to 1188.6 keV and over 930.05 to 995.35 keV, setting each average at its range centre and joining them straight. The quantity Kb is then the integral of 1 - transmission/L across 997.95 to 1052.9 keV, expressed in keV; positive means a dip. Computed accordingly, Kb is -3.6 keV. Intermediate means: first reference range 162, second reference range 166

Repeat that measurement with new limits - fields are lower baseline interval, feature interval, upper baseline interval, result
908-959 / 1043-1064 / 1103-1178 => -2.6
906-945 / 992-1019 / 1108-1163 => -1.9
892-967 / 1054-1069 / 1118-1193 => -0.7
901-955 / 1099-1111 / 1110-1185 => 1.3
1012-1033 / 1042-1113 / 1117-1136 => 3.1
